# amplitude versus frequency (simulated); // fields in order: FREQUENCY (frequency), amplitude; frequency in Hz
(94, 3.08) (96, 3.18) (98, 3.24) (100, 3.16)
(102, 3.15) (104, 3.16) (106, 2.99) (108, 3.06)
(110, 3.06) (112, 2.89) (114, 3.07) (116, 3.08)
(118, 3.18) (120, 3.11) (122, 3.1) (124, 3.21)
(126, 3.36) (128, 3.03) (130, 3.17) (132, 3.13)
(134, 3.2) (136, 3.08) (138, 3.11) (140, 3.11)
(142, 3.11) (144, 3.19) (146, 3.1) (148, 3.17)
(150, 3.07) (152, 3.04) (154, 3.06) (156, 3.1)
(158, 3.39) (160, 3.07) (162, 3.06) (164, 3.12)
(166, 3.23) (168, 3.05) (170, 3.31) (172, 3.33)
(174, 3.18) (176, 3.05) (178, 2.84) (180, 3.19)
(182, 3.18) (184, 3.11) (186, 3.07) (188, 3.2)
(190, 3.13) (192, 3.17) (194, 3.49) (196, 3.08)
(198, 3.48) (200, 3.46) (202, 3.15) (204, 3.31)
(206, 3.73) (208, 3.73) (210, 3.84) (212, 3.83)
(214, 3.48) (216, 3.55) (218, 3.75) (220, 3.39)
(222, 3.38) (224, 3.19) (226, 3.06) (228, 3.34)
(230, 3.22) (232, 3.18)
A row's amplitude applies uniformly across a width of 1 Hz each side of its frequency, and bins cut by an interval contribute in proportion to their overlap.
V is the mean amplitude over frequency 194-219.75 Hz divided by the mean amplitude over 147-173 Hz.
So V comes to 1.12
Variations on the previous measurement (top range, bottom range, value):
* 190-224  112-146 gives 1.11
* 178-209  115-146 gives 1.04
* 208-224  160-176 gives 1.13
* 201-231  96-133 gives 1.11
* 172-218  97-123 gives 1.08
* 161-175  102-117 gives 1.04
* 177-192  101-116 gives 1.02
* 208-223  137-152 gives 1.16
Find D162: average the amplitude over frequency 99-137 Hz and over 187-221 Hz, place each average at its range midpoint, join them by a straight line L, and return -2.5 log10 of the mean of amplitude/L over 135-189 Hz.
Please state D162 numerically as 0.05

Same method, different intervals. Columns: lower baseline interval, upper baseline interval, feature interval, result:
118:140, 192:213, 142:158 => 0.04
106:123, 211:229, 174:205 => 0.05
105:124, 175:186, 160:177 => -0.03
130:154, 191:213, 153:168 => 0.03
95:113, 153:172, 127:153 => 0.01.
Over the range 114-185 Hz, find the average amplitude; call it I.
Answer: 3.14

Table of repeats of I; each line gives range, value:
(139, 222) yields 3.27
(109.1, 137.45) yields 3.12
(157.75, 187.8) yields 3.14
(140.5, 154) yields 3.11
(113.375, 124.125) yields 3.12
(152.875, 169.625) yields 3.14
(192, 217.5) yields 3.5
